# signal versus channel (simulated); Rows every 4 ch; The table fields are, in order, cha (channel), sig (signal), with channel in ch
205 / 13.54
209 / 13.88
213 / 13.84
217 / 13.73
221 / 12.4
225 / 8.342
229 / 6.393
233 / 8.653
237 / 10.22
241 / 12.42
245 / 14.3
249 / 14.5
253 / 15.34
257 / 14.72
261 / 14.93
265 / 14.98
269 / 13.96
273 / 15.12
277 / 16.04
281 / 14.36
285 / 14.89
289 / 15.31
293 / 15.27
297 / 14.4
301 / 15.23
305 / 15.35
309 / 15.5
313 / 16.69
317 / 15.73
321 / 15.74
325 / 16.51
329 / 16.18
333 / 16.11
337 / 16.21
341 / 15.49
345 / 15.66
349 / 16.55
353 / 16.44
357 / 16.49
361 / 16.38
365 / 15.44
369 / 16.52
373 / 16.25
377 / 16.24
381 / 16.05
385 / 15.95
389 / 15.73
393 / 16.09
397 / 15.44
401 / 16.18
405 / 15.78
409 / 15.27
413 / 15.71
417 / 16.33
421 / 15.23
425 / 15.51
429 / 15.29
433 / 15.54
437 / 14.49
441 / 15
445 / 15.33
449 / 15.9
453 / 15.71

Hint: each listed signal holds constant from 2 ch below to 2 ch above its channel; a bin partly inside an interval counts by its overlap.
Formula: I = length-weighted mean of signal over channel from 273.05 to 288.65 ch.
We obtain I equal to 15.1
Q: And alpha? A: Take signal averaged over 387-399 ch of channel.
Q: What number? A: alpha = 15.8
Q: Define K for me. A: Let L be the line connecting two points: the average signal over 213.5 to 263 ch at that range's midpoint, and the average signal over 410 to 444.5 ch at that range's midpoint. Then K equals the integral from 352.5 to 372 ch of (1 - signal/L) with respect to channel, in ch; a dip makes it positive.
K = -2.7 ch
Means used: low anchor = 12.2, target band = 16.2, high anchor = 15.4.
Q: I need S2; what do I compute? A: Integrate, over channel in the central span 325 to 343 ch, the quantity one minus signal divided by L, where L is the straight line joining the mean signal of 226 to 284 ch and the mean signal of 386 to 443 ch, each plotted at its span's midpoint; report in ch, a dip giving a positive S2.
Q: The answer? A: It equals -2.1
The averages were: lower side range 13.2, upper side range 15.5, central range 16.1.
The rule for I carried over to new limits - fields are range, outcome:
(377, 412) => 15.8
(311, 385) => 16.1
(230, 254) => 12.2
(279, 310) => 15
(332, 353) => 16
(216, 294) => 13.3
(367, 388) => 16.2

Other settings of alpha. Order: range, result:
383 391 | 15.8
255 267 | 14.9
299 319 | 15.7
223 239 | 8.4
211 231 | 10.9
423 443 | 15.2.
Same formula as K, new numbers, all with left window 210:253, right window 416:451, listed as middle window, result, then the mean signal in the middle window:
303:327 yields -4.9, 15.9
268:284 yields -3.1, 14.9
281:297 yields -2.8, 15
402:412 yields -0.5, 15.6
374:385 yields -1.3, 16.1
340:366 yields -4.1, 16.1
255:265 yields -2.1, 14.9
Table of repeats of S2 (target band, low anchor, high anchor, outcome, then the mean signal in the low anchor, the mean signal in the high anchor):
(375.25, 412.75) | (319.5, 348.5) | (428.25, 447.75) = -0.8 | 16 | 15.1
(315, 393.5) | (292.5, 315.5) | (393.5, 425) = -2.7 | 15.4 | 15.7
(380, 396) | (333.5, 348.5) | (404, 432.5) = -0.2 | 15.9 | 15.6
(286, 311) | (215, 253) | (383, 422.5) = -4.0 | 11.4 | 15.8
